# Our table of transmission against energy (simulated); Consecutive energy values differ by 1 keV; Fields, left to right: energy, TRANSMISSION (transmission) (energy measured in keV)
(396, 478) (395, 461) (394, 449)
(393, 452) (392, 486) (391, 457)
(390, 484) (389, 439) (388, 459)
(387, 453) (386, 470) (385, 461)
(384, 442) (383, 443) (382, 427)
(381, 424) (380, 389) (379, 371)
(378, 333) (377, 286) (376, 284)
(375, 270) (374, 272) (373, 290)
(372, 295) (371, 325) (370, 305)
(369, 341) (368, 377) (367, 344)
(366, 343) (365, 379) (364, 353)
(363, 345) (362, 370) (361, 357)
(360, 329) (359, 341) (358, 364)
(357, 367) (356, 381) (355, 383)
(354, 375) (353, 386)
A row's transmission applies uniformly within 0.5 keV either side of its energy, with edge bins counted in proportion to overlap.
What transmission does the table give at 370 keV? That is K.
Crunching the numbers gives 305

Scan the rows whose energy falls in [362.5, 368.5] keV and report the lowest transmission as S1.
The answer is 343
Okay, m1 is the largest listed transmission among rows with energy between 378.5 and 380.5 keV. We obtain 389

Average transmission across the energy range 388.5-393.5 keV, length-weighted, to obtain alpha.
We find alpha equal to 464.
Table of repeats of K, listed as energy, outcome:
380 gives 389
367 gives 344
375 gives 270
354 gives 375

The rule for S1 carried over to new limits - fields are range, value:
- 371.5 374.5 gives 272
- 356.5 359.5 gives 341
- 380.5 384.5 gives 424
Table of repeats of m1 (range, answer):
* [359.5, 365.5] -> 379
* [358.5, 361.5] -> 357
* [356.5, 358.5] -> 367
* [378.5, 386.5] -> 470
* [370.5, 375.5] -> 325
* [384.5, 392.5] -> 486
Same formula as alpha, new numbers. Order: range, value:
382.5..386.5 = 454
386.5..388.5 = 456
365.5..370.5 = 342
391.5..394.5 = 462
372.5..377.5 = 280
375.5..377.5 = 285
